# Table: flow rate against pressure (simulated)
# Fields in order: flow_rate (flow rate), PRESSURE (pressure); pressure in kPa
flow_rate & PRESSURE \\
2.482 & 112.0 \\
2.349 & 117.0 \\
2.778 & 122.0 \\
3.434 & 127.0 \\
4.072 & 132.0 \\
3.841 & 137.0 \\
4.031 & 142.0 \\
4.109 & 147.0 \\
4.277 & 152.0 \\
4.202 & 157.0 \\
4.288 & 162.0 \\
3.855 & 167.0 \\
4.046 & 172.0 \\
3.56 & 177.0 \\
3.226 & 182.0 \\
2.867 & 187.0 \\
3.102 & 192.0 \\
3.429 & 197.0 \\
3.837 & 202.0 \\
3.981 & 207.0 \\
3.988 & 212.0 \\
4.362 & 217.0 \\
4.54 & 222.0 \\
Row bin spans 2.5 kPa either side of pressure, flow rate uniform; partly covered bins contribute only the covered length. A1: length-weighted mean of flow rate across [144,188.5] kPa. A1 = 3.85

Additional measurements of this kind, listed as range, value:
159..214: 3.65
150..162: 4.25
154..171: 4.11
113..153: 3.54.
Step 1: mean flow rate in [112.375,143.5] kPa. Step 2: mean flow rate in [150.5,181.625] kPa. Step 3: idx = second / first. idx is 1.19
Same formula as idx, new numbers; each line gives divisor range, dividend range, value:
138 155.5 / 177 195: 0.76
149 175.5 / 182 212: 0.84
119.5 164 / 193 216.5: 0.98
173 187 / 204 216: 1.19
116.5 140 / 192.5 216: 1.12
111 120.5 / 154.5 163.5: 1.74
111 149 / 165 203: 1.02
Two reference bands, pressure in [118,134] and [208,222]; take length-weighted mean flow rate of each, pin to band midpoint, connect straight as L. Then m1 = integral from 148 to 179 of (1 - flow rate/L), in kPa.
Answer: -3.1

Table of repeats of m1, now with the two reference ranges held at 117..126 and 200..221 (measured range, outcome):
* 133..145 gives -3.7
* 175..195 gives 2.8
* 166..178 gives -1.2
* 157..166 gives -2.2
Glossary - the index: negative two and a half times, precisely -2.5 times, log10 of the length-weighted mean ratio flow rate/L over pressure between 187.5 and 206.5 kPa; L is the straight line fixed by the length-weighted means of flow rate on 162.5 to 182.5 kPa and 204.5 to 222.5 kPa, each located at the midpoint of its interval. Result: 0.17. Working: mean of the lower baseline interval 3.78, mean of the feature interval 3.45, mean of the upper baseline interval 4.18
